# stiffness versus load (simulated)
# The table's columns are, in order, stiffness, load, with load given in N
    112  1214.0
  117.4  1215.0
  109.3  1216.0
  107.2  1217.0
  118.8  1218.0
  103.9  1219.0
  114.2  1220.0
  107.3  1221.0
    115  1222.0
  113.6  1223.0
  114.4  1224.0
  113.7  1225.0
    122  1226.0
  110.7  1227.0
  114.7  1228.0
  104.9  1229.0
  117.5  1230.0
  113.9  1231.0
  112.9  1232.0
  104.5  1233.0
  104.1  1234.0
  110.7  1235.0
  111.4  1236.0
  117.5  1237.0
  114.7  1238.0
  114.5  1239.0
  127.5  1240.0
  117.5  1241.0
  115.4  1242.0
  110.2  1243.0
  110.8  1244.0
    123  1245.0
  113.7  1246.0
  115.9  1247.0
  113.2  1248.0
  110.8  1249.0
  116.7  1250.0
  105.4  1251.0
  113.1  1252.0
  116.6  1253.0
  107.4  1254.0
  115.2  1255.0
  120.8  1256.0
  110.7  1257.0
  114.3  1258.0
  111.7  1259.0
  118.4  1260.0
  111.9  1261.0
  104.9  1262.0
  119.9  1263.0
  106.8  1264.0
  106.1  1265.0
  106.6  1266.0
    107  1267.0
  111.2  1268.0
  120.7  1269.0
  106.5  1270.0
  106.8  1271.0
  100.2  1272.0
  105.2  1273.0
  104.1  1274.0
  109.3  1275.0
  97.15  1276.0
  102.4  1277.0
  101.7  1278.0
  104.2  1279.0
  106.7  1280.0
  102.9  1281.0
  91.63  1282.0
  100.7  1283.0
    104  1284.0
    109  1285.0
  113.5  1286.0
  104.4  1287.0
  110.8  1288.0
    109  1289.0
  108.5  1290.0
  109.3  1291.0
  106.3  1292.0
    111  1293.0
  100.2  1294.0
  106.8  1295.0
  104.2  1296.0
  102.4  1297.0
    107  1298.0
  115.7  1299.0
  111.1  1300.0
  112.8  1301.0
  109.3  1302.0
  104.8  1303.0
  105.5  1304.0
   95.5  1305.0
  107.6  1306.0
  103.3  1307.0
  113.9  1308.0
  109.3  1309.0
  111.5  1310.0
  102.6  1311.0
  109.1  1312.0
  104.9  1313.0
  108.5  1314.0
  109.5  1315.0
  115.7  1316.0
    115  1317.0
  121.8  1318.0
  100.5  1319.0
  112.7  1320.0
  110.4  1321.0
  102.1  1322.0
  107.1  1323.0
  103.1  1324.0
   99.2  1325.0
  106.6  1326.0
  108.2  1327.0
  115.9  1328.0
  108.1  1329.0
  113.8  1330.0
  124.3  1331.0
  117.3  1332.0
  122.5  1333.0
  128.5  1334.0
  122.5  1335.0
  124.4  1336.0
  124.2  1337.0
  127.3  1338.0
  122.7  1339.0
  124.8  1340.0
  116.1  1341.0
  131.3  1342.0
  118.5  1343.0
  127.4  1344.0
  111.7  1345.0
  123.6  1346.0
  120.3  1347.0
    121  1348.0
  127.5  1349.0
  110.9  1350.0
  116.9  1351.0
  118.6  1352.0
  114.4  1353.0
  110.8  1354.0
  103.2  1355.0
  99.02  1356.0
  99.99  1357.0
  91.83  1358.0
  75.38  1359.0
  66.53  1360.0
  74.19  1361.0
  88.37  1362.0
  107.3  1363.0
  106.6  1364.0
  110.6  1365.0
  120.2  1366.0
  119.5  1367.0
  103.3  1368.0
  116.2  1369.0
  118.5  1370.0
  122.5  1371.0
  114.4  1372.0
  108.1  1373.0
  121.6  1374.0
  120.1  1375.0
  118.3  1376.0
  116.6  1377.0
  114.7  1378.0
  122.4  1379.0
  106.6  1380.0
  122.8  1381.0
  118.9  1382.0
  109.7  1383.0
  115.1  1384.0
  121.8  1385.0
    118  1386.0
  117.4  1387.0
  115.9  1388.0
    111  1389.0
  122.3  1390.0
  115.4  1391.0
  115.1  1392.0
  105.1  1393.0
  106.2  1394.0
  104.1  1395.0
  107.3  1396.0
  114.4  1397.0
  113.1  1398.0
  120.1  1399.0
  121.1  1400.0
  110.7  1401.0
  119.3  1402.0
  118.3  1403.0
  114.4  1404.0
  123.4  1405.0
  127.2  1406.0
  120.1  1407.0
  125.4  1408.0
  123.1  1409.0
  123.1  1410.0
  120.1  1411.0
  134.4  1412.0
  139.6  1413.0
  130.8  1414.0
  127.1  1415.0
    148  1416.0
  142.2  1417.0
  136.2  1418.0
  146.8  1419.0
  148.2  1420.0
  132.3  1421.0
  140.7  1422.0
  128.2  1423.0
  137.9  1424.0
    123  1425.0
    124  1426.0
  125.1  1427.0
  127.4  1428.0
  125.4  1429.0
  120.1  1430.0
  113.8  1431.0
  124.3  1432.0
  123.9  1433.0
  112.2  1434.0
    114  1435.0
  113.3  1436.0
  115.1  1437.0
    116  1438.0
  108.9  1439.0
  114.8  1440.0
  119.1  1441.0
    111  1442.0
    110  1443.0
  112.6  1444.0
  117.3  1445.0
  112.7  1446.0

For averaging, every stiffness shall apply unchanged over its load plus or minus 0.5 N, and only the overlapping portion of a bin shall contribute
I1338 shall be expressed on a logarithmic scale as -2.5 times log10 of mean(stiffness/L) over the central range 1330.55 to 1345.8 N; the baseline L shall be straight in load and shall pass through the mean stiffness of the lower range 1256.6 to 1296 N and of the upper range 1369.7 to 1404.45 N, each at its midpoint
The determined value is -0.103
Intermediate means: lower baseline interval 107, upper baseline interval 115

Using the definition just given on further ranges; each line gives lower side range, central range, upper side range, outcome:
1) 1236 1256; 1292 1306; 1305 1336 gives 0.05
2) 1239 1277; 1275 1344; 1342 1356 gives 0.04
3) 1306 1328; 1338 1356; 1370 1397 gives -0.07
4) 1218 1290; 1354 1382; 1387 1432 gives 0.12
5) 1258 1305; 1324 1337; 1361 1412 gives -0.05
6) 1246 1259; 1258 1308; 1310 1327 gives 0.04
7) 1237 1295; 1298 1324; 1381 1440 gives 0.05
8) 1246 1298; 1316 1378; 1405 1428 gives 0.07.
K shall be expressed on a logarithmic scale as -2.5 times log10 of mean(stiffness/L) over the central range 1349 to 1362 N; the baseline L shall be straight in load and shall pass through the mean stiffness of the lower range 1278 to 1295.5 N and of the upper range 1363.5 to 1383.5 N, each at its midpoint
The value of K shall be 0.146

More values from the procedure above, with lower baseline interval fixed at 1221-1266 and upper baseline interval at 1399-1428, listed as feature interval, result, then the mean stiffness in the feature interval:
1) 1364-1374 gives 0.09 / 115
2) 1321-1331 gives 0.12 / 108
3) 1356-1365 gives 0.34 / 90.6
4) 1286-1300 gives 0.10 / 108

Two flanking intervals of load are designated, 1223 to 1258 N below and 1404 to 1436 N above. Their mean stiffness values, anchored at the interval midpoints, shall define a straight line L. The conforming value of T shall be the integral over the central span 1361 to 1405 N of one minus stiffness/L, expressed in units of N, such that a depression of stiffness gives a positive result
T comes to 4.0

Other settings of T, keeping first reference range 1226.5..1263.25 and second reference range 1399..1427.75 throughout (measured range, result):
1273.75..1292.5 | 1.9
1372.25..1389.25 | 1.3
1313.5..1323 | 0.8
